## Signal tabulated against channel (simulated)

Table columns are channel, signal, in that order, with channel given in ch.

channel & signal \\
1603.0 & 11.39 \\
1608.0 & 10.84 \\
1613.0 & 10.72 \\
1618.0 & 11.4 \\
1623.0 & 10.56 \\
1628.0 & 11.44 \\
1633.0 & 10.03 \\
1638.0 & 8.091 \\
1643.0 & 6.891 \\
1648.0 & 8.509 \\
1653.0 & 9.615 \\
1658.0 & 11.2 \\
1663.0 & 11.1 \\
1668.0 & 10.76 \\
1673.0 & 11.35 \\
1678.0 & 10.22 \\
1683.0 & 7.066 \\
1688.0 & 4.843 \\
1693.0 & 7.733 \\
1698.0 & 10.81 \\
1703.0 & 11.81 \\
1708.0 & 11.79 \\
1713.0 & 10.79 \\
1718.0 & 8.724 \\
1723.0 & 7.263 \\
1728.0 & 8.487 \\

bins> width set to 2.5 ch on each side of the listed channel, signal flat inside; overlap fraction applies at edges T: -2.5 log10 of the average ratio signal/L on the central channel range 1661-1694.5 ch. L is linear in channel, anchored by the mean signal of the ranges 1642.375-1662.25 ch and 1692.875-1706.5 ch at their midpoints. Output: 0.12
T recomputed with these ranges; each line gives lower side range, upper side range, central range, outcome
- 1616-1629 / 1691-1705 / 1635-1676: 0.10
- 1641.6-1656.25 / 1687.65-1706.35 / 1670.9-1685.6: -0.05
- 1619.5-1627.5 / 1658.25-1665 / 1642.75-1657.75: 0.23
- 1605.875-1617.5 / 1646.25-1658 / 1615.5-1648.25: 0.07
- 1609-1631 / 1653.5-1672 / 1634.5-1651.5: 0.33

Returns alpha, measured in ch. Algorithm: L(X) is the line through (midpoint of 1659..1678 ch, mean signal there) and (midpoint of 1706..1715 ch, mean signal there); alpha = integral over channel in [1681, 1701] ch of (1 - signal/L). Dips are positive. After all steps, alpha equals 6.1 ch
